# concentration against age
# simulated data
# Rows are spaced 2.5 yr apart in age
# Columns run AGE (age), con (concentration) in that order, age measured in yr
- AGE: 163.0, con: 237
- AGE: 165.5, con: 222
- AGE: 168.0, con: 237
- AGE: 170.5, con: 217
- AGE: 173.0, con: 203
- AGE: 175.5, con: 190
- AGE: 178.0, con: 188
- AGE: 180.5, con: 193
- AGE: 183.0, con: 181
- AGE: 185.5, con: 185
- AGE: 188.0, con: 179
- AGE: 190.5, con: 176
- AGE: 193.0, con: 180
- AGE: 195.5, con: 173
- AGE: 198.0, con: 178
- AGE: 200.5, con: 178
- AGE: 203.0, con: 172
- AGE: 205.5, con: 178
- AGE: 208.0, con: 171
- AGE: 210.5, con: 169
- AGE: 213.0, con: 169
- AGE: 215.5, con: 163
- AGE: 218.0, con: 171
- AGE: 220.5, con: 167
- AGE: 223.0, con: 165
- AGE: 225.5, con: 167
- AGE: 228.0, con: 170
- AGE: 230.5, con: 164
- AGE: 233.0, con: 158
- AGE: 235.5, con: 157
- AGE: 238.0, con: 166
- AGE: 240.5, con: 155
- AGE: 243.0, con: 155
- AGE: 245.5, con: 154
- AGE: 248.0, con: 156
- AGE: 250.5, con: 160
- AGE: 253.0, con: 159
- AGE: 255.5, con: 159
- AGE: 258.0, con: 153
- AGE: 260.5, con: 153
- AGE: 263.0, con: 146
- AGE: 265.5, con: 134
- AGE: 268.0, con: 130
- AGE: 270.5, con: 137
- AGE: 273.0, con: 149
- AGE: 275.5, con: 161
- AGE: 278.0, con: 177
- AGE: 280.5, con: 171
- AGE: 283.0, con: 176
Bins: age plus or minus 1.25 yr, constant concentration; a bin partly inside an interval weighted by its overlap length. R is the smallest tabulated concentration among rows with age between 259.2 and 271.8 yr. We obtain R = 130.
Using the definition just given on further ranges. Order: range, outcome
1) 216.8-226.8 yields 165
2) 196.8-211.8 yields 169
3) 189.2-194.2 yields 176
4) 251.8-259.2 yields 153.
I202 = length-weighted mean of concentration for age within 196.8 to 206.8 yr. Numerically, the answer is 176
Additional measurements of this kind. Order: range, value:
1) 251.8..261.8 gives 156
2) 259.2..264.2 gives 150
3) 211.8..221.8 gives 167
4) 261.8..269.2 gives 137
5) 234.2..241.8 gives 159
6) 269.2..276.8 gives 149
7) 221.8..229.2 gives 167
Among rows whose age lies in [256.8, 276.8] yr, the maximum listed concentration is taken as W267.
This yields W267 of 161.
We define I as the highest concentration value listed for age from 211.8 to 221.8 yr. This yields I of 171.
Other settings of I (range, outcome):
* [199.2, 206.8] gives 178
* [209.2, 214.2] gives 169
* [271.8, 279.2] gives 177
